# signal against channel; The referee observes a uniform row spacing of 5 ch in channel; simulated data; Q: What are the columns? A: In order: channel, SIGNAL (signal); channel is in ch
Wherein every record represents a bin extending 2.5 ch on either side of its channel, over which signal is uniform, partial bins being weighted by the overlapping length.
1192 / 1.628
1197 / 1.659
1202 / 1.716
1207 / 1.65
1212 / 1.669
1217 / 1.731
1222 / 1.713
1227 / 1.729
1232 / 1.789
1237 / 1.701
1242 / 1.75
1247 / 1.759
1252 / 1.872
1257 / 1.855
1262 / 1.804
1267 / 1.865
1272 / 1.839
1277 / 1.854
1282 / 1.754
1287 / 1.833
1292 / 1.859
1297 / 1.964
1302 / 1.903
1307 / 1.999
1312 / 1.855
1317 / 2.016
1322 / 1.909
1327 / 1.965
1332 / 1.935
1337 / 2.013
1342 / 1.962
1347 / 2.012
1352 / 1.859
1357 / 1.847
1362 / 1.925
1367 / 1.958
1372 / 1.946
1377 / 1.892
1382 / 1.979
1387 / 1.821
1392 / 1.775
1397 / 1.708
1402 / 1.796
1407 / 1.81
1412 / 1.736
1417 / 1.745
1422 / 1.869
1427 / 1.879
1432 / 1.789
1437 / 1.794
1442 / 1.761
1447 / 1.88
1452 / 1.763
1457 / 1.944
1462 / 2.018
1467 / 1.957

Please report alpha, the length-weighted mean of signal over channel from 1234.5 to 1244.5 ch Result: 1.73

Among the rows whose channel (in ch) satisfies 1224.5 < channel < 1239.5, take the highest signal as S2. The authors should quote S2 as 1.789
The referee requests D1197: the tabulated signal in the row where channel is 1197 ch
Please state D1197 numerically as 1.659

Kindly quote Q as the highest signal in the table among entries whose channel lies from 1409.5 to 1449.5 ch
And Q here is 1.88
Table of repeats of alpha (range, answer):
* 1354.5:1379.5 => 1.91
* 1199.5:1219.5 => 1.69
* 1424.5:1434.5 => 1.83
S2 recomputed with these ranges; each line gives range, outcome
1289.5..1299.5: 1.964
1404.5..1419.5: 1.81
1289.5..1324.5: 2.016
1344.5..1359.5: 2.012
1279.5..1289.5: 1.833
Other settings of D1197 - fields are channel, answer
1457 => 1.944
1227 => 1.729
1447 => 1.88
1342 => 1.962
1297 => 1.964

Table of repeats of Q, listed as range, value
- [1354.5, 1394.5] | 1.979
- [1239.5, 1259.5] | 1.872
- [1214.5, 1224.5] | 1.731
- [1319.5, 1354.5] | 2.013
